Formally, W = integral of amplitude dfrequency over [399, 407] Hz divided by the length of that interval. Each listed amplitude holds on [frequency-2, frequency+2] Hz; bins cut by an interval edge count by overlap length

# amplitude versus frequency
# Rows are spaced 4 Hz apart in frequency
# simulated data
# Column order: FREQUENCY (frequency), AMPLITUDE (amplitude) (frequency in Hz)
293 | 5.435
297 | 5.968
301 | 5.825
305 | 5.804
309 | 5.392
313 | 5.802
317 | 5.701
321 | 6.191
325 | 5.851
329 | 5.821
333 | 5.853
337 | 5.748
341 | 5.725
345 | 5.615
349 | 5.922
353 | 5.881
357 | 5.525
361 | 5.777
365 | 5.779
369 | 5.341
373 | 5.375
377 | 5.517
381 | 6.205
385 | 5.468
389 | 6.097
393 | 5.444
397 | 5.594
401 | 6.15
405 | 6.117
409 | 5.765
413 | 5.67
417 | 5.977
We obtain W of 6.13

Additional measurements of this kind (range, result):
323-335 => 5.84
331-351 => 5.77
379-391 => 5.92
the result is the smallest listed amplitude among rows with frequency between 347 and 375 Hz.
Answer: 5.341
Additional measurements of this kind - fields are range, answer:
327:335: 5.821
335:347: 5.615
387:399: 5.444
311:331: 5.701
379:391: 5.468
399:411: 5.765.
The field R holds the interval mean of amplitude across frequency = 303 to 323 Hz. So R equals 5.78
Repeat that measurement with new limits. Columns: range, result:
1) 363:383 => 5.64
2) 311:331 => 5.87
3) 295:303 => 5.9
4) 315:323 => 5.95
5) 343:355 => 5.81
